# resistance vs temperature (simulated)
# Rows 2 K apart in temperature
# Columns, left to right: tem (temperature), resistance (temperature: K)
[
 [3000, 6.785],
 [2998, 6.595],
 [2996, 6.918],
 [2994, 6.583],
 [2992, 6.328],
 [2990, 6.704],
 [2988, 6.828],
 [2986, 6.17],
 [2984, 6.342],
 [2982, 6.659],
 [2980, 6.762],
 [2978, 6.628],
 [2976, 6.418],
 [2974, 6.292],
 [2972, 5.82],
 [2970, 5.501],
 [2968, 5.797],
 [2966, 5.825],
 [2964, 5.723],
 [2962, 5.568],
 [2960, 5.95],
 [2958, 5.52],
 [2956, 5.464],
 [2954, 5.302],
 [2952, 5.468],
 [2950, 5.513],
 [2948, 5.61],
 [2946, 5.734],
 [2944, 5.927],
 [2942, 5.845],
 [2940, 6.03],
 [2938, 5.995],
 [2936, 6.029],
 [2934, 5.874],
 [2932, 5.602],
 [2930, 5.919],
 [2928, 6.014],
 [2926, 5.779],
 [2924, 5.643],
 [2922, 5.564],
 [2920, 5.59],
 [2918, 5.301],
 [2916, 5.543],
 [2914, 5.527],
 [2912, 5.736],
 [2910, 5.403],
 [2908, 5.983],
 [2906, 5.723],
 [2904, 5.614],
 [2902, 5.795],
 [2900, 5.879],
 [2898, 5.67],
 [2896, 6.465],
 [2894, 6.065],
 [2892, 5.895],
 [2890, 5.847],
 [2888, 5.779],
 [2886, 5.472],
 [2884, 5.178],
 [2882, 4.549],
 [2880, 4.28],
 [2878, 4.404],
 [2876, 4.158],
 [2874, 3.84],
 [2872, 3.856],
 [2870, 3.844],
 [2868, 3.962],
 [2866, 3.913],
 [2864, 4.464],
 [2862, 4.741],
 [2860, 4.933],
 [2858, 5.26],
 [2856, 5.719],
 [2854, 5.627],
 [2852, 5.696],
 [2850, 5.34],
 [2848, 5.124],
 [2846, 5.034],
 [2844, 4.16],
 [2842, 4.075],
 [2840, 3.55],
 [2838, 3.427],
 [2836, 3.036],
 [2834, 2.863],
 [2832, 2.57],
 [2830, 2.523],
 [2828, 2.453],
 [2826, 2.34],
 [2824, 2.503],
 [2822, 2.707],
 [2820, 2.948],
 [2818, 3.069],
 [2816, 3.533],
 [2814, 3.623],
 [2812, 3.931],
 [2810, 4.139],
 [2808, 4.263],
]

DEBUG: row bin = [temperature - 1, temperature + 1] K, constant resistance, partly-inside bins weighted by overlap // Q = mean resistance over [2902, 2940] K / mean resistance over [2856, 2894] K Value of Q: 1.20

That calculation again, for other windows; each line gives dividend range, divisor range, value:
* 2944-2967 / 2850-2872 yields 1.17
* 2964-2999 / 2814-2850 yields 1.89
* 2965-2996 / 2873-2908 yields 1.18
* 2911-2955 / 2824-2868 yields 1.39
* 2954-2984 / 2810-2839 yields 1.99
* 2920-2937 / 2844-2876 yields 1.23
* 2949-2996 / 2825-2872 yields 1.48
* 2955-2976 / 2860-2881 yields 1.38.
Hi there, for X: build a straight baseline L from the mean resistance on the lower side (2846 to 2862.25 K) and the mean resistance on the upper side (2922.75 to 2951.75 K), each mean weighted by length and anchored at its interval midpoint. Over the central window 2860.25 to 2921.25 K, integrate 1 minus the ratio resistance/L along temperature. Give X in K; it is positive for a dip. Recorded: 4.3 K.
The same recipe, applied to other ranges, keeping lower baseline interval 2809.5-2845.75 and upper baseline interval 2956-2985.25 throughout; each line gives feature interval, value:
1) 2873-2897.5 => -4.48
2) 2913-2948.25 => -3.42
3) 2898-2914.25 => -3.24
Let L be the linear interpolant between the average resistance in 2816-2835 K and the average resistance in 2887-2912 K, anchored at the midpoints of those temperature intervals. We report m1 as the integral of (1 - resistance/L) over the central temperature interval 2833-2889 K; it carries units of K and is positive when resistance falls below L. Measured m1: -4.92 K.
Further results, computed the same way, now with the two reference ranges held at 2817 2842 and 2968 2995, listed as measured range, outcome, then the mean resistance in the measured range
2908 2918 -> -1.6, 5.57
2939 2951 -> -0.5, 5.78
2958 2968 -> 0.3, 5.74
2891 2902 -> -3.9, 5.98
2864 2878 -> -0.6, 4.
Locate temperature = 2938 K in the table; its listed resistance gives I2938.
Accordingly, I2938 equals 5.995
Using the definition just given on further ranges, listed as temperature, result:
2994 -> 6.583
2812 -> 3.931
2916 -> 5.543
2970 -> 5.501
